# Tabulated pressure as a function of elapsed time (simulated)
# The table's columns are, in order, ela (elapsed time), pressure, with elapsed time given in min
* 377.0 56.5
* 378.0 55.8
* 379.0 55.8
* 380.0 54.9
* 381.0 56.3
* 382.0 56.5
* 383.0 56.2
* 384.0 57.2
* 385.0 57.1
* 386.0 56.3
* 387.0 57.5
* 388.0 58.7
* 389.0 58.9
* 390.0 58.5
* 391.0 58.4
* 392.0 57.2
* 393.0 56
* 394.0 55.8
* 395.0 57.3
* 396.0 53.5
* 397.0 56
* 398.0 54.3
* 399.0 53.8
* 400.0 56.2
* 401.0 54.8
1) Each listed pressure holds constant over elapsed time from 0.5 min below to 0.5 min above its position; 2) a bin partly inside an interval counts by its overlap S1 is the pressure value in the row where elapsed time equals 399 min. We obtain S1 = 53.8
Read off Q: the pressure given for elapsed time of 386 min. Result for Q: 56.3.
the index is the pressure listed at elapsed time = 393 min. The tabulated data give 56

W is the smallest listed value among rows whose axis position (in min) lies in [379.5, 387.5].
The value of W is 54.9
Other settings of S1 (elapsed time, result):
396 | 53.5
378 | 55.8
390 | 58.5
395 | 57.3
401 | 54.8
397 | 56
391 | 58.4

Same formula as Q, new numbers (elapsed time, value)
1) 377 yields 56.5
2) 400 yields 56.2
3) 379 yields 55.8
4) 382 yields 56.5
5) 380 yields 54.9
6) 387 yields 57.5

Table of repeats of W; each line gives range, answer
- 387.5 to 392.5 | 57.2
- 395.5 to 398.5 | 53.5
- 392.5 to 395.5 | 55.8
